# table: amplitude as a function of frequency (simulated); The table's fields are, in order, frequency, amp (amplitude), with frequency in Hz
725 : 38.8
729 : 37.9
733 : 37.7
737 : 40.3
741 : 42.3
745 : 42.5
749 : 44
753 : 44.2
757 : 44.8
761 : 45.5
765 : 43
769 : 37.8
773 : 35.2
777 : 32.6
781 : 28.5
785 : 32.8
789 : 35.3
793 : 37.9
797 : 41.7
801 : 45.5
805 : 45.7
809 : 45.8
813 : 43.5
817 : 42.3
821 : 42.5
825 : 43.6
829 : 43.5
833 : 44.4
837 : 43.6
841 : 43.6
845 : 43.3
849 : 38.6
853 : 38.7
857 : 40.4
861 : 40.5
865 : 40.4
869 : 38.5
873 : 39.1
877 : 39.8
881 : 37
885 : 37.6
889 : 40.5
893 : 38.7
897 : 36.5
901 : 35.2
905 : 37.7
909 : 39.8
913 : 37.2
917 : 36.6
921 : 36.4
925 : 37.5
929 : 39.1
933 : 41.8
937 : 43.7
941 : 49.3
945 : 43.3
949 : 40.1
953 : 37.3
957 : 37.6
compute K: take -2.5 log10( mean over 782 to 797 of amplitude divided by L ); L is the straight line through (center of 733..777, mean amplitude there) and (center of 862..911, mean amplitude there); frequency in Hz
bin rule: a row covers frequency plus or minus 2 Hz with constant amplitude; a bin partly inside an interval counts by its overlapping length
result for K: 0.14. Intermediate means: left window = 41.3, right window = 38.4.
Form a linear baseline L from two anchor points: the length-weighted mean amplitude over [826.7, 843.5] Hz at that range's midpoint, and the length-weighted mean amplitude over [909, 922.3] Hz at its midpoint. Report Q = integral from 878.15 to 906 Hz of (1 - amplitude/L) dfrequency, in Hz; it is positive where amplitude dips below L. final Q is 1.0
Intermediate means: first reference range 43.8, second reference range 37.2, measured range 37.7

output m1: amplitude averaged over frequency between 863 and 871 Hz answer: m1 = 39.5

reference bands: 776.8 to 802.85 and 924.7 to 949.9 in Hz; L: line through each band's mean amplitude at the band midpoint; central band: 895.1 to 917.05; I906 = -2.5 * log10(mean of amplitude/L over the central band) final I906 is 0.112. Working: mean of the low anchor 36.5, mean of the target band 37.2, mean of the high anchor 42.5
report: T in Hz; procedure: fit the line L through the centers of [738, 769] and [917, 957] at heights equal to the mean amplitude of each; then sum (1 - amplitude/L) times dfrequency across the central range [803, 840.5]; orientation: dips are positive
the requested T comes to -1.4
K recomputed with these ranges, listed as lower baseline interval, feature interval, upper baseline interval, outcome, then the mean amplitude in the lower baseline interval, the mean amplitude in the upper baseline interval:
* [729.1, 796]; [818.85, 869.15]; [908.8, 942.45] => -0.06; 39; 40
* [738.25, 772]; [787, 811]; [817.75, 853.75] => 0.02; 42.7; 42.5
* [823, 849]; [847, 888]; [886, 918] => 0.04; 43.3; 37.8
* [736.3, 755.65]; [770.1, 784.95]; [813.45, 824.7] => 0.30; 42.9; 42.7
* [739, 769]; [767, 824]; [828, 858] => 0.09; 43.4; 42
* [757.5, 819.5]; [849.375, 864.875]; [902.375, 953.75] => 0.00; 39.7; 40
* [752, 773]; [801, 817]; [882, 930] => -0.10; 42.3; 37.7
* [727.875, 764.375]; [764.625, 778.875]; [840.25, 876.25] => 0.15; 42.3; 40.2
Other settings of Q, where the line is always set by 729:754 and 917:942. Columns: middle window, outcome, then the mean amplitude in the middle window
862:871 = 0.3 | 39.6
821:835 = -0.9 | 43.6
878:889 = 0.7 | 38.1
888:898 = 0.5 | 38.6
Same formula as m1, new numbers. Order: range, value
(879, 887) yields 37.3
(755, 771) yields 42.8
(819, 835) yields 43.5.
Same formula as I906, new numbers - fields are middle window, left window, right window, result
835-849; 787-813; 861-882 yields -0.06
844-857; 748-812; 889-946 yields -0.01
